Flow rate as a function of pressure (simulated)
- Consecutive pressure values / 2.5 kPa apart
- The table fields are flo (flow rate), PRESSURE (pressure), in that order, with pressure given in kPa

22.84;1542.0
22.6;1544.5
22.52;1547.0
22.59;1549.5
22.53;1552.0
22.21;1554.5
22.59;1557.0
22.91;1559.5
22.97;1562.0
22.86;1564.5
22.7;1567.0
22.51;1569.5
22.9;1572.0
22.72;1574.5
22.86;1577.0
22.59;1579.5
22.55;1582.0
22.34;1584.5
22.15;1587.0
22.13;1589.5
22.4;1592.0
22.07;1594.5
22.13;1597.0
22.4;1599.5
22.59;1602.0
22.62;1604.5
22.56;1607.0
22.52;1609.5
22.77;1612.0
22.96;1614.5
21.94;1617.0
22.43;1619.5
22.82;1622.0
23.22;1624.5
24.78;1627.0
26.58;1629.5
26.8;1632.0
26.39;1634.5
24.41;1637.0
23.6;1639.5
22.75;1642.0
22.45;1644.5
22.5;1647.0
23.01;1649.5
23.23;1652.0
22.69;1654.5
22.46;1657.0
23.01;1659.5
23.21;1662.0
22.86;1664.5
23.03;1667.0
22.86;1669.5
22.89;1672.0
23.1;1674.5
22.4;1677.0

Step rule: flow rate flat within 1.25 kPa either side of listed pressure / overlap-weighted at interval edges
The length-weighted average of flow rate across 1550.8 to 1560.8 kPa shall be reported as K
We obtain 22.6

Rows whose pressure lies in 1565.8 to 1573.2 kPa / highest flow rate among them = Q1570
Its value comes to 22.9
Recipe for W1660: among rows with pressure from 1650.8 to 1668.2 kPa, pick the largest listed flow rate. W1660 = 23.23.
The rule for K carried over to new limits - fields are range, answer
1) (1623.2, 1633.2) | 25.3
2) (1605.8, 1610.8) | 22.5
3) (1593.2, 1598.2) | 22.1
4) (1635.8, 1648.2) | 23.1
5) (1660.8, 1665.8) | 23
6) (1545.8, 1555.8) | 22.5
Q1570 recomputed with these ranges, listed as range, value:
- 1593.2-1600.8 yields 22.4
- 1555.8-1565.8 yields 22.97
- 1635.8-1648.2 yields 24.41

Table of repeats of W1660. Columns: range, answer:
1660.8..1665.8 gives 23.21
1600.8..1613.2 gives 22.77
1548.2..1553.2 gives 22.59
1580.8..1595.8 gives 22.55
